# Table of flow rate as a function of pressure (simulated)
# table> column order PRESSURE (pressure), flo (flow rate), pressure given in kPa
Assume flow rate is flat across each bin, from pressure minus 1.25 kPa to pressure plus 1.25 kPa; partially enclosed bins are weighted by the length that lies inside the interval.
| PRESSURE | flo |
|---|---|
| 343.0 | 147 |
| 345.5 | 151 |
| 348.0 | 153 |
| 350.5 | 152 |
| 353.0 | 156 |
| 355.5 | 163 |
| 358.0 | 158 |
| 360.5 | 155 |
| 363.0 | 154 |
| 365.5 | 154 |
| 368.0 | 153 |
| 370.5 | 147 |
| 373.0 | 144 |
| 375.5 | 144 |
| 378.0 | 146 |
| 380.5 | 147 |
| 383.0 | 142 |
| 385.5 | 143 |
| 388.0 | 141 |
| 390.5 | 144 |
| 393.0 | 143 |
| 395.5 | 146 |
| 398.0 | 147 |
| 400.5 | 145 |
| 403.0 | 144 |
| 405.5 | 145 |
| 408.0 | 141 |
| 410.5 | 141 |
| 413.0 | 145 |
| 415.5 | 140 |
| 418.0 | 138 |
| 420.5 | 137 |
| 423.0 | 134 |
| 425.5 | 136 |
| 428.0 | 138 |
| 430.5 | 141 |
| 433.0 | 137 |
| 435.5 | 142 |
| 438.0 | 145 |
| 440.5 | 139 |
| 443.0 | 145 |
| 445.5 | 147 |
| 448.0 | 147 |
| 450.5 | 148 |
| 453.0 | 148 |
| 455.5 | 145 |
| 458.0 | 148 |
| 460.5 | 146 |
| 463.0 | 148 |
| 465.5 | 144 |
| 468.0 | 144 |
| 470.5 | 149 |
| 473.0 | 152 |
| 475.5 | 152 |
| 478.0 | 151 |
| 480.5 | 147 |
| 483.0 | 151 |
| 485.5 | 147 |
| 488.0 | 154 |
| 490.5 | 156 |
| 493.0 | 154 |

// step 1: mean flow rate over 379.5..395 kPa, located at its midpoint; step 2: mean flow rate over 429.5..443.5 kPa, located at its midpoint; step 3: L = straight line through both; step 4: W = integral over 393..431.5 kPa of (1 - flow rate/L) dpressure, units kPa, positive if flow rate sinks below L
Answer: 0.3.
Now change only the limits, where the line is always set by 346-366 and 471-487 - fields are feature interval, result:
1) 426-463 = 1.8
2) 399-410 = 0.7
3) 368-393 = 1.6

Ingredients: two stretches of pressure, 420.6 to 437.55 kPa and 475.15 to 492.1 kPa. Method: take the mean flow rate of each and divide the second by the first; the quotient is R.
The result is 1.09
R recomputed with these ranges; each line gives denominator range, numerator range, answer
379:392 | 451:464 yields 1.03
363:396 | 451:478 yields 1.01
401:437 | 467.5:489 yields 1.07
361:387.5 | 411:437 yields 0.94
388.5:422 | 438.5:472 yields 1.02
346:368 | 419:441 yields 0.89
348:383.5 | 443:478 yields 0.98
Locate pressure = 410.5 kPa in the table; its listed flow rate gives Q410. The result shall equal 141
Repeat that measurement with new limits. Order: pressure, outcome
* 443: 145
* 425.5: 136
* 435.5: 142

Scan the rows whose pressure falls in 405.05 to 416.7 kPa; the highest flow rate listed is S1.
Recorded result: 145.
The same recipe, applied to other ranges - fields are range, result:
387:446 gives 147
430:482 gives 152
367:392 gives 153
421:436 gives 142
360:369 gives 155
